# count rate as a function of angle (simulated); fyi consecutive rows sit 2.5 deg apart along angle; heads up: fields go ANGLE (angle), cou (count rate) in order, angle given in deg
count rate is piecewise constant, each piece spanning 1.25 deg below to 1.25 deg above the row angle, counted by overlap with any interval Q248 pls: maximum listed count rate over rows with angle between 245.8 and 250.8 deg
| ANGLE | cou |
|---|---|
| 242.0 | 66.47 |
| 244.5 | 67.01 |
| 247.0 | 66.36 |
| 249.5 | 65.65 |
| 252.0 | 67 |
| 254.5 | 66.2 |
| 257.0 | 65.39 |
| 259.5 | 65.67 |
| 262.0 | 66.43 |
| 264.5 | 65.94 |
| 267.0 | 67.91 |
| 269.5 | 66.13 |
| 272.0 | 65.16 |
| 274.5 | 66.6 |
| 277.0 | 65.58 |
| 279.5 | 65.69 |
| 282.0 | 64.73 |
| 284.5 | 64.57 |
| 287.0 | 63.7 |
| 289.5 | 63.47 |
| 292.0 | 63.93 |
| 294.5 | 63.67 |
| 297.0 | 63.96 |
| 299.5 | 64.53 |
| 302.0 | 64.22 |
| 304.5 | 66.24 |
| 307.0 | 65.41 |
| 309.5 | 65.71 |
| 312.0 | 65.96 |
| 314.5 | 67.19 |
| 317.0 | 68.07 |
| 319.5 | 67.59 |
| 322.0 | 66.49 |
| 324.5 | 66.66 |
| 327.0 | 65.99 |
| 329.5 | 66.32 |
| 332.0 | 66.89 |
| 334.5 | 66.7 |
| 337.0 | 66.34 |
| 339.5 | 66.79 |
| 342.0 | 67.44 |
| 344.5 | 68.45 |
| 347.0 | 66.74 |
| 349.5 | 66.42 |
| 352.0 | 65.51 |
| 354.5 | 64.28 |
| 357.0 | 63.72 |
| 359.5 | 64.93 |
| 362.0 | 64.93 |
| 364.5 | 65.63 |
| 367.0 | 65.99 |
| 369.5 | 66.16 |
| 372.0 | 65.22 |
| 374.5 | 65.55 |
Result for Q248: 66.36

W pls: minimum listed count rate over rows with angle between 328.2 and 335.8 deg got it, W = 66.32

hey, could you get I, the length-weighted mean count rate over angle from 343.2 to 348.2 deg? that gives 67.6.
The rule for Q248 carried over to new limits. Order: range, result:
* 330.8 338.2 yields 66.89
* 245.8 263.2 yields 67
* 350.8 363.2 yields 65.51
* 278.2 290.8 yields 65.69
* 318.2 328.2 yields 67.59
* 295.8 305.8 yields 66.24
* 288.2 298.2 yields 63.96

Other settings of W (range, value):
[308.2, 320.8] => 65.71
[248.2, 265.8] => 65.39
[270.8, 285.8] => 64.57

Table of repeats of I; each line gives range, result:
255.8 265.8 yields 65.9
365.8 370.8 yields 66.1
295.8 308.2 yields 64.9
